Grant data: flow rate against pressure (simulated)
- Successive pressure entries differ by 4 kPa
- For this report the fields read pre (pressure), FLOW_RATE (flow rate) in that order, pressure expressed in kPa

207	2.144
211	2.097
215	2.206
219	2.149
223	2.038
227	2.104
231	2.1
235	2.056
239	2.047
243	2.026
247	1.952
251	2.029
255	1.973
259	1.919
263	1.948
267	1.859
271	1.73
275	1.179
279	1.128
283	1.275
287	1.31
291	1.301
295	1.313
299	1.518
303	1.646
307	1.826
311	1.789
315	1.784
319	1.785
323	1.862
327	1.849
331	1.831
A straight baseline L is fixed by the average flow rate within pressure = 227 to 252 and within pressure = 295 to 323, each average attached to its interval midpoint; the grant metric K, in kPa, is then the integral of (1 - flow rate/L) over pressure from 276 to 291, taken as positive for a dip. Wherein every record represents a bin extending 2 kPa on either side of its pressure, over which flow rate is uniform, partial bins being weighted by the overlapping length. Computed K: 4.8 kPa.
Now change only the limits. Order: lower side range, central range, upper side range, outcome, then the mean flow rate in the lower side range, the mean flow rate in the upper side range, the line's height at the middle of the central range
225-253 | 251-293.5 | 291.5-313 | 5.6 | 2.04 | 1.6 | 1.81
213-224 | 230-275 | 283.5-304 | -3.1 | 2.14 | 1.4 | 1.8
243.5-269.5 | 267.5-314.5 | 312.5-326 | 9.8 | 1.95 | 1.81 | 1.87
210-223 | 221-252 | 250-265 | 0.1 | 2.14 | 1.96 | 2.05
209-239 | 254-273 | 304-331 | 1.0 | 2.1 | 1.81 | 1.98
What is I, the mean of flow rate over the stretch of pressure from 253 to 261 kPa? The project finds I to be 1.95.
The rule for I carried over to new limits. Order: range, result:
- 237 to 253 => 2.01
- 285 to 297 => 1.31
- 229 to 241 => 2.07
